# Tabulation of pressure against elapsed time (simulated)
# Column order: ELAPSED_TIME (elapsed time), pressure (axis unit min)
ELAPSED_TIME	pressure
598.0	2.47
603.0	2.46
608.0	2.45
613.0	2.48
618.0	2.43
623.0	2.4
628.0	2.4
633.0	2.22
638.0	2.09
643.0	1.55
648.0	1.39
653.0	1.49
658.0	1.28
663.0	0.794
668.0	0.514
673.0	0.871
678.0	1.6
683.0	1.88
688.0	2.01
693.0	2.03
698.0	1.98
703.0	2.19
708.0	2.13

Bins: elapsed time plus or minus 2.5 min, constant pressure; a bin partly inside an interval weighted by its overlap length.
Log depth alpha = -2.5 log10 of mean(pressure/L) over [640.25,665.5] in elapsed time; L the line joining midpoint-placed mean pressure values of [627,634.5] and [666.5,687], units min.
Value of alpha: 0.37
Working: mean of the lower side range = 2.3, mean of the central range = 1.31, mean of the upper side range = 1.31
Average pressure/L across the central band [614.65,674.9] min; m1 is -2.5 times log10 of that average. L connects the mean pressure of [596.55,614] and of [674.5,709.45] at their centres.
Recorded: 0.349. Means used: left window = 2.46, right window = 1.94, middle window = 1.64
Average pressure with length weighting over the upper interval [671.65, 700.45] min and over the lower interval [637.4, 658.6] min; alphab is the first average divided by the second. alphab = 1.15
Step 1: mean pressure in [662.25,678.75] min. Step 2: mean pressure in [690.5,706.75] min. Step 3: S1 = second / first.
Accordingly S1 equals 2.32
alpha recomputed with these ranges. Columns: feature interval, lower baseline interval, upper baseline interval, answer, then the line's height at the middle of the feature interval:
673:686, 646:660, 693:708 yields 0.13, 1.78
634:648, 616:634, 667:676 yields 0.03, 1.82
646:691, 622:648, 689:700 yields 0.46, 2.02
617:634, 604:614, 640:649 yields -0.17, 2.02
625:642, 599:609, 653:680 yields -0.21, 1.79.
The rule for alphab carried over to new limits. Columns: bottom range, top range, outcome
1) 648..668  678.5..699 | 1.72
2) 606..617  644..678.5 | 0.46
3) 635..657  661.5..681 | 0.60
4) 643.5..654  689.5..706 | 1.42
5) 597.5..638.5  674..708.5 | 0.80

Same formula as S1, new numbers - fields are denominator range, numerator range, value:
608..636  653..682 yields 0.46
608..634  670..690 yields 0.65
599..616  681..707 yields 0.82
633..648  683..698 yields 1.10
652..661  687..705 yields 1.54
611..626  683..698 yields 0.82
